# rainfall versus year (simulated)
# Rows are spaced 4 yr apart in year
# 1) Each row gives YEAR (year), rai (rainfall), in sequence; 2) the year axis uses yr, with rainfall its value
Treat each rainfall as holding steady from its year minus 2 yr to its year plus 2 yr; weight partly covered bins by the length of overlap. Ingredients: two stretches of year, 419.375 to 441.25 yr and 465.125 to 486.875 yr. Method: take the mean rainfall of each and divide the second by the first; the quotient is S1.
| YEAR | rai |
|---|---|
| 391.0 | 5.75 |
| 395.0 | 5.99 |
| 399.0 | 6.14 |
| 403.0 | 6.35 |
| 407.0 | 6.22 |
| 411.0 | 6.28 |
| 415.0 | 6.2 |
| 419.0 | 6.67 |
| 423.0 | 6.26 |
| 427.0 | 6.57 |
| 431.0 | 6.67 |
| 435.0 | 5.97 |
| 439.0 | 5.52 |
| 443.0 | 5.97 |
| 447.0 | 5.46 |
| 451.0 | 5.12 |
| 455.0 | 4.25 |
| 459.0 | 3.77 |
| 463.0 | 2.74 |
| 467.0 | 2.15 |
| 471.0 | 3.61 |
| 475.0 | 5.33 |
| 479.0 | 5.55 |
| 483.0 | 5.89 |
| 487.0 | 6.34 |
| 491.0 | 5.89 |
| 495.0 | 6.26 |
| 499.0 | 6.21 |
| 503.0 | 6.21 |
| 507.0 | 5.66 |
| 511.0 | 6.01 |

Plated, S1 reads 0.8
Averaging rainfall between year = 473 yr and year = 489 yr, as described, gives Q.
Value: 5.78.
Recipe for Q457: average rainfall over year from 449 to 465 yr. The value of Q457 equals 3.97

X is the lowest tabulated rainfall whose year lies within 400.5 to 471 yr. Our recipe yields 2.15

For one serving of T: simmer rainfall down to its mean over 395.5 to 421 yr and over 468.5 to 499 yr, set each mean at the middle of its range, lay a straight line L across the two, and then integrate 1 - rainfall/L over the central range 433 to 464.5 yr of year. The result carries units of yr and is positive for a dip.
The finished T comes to 5.4 yr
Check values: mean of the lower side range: 6.29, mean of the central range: 4.88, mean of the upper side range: 5.54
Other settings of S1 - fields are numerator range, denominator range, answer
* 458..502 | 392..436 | 0.78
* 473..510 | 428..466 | 1.18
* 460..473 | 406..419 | 0.46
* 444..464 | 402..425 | 0.70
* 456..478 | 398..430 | 0.57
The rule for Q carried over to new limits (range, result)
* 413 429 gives 6.43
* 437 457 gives 5.26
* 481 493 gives 6.04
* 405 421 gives 6.34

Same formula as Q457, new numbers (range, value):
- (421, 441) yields 6.2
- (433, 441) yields 5.74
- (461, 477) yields 3.46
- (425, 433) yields 6.62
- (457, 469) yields 2.89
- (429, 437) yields 6.32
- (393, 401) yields 6.06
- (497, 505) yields 6.21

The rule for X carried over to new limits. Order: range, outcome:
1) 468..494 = 3.61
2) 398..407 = 6.14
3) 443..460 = 3.77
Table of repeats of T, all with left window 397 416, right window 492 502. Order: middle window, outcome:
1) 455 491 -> 9.9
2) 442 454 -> 1.6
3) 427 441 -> 0.2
